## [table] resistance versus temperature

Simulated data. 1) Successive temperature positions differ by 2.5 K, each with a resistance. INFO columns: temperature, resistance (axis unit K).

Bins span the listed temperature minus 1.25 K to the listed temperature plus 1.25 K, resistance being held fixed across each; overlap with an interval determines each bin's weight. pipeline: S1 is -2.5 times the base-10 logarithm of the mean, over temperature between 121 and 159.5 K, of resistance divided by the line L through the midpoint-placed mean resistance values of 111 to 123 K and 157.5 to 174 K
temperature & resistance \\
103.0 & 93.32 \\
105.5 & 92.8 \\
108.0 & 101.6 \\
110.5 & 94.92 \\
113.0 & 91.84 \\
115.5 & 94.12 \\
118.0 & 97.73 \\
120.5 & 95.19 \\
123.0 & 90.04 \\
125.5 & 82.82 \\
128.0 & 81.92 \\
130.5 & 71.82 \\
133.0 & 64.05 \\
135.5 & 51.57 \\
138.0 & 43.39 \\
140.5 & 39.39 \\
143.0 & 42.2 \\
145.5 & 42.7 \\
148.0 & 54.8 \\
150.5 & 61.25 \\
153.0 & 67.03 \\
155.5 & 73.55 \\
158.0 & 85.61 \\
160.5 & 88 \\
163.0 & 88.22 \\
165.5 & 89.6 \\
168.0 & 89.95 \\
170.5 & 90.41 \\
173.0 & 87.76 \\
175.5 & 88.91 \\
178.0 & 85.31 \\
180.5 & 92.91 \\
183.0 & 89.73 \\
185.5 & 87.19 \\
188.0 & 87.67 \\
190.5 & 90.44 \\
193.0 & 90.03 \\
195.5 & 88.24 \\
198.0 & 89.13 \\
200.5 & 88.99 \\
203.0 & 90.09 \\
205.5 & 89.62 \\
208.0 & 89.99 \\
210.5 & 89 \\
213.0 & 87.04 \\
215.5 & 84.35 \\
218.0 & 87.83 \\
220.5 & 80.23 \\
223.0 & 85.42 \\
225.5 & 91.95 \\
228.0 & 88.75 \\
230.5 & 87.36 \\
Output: 0.39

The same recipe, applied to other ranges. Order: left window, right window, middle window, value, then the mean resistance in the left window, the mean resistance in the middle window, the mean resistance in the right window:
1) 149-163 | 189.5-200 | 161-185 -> -0.09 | 75.9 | 89.1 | 89.4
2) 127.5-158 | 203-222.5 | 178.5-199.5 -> -0.16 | 58.4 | 89.3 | 87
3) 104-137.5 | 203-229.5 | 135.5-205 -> 0.11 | 84.5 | 77.9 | 87.5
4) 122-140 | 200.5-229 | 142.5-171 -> 0.02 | 67.8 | 73.1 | 87.7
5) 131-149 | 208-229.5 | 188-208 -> -0.16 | 49.2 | 89.4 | 87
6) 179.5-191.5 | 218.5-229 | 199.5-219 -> -0.01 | 89.5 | 88.4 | 86.6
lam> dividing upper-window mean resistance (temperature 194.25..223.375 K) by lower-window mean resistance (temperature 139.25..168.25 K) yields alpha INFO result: 1.29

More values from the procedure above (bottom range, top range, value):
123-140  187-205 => 1.34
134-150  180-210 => 1.91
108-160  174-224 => 1.22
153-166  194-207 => 1.08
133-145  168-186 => 1.93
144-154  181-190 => 1.59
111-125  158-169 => 0.95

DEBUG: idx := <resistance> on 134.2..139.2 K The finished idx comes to 47.7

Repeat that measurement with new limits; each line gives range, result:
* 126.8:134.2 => 72.6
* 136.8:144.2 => 41.6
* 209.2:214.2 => 88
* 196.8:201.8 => 89.1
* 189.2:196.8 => 89.6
